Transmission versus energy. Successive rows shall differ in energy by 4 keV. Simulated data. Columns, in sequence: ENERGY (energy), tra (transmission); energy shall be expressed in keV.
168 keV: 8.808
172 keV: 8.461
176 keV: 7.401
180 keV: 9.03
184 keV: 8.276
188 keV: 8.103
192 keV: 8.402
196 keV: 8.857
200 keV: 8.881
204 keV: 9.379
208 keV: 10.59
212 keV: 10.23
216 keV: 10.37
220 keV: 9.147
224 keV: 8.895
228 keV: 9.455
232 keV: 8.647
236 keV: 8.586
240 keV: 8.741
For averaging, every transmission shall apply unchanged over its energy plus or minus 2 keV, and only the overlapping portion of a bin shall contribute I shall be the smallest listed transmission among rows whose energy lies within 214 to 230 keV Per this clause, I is 8.895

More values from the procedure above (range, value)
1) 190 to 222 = 8.402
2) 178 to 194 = 8.103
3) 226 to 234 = 8.647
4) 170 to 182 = 7.401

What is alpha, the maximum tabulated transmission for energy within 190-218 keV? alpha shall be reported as 10.59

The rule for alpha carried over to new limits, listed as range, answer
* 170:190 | 9.03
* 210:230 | 10.37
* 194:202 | 8.881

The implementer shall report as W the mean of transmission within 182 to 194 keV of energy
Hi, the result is 8.26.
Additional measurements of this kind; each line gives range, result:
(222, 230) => 9.18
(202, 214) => 10.1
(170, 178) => 7.93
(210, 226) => 9.66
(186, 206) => 8.72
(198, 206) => 9.13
